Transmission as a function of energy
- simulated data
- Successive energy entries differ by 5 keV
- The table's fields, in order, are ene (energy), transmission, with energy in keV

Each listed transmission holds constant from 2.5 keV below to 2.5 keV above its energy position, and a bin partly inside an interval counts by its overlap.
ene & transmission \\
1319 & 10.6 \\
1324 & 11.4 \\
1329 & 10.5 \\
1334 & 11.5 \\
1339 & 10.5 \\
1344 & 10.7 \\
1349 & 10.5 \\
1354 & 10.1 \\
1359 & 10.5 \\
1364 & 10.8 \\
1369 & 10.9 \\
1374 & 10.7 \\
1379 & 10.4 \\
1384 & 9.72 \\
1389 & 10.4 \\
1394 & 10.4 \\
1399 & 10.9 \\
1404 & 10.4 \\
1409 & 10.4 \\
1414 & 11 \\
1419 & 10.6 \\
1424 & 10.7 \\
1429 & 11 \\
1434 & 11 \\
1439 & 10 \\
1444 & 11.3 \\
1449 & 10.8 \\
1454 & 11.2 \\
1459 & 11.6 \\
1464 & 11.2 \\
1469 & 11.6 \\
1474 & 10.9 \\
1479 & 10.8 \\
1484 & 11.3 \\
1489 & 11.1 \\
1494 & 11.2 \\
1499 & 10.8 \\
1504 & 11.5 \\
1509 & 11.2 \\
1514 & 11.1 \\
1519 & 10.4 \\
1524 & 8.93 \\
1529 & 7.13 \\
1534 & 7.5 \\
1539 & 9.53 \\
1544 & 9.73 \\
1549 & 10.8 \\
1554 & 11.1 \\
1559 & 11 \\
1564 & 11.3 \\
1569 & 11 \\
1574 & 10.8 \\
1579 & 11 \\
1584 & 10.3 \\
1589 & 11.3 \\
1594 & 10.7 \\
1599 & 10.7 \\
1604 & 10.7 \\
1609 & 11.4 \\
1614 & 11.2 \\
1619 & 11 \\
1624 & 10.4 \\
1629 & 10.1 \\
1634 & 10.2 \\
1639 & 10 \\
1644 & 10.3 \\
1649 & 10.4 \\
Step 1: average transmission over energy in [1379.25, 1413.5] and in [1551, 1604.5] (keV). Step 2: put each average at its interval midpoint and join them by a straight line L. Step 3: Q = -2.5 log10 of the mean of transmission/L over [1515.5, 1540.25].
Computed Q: 0.22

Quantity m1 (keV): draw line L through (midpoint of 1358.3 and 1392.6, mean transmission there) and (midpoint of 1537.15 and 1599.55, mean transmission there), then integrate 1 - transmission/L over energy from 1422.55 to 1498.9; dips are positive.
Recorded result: -3.3 keV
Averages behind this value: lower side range 10.5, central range 11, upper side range 10.7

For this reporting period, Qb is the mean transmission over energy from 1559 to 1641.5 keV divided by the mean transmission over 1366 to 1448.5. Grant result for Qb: 1.0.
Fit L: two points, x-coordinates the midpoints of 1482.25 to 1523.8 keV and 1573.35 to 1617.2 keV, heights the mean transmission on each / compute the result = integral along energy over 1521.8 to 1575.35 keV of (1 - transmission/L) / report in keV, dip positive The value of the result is 5.1 keV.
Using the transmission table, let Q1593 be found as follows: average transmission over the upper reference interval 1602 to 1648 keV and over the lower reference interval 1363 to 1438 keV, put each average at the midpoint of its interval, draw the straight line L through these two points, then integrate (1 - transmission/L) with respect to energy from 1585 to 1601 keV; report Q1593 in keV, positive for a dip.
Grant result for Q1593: -0.40 keV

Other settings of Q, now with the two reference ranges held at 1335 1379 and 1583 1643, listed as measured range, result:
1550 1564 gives -0.04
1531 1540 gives 0.27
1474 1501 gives -0.04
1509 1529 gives 0.08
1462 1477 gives -0.06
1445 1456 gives -0.04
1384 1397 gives 0.03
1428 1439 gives -0.01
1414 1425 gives -0.01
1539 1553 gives 0.04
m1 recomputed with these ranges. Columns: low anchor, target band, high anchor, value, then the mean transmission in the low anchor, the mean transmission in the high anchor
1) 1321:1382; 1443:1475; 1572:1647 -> -1.7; 10.7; 10.7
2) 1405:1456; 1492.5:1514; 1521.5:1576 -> -2.0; 10.8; 9.88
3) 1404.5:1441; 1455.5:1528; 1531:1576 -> -3.0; 10.7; 10.3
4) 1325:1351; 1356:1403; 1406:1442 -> 0.9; 10.8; 10.7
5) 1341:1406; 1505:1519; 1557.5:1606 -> -0.4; 10.5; 10.9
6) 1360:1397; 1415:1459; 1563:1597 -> -1.1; 10.5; 10.9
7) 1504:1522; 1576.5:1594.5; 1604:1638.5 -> -0.1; 10.9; 10.7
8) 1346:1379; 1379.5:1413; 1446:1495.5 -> 1.1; 10.6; 11.2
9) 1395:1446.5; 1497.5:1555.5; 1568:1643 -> 4.2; 10.7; 10.7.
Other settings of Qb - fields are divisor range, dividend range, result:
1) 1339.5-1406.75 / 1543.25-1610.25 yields 1.04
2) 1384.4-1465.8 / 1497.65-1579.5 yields 0.95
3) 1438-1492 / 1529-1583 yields 0.92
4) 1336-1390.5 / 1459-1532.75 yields 1.01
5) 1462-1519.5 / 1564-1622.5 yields 0.98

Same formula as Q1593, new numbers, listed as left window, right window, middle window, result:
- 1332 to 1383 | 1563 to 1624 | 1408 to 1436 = -0.25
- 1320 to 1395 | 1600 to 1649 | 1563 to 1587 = -0.62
